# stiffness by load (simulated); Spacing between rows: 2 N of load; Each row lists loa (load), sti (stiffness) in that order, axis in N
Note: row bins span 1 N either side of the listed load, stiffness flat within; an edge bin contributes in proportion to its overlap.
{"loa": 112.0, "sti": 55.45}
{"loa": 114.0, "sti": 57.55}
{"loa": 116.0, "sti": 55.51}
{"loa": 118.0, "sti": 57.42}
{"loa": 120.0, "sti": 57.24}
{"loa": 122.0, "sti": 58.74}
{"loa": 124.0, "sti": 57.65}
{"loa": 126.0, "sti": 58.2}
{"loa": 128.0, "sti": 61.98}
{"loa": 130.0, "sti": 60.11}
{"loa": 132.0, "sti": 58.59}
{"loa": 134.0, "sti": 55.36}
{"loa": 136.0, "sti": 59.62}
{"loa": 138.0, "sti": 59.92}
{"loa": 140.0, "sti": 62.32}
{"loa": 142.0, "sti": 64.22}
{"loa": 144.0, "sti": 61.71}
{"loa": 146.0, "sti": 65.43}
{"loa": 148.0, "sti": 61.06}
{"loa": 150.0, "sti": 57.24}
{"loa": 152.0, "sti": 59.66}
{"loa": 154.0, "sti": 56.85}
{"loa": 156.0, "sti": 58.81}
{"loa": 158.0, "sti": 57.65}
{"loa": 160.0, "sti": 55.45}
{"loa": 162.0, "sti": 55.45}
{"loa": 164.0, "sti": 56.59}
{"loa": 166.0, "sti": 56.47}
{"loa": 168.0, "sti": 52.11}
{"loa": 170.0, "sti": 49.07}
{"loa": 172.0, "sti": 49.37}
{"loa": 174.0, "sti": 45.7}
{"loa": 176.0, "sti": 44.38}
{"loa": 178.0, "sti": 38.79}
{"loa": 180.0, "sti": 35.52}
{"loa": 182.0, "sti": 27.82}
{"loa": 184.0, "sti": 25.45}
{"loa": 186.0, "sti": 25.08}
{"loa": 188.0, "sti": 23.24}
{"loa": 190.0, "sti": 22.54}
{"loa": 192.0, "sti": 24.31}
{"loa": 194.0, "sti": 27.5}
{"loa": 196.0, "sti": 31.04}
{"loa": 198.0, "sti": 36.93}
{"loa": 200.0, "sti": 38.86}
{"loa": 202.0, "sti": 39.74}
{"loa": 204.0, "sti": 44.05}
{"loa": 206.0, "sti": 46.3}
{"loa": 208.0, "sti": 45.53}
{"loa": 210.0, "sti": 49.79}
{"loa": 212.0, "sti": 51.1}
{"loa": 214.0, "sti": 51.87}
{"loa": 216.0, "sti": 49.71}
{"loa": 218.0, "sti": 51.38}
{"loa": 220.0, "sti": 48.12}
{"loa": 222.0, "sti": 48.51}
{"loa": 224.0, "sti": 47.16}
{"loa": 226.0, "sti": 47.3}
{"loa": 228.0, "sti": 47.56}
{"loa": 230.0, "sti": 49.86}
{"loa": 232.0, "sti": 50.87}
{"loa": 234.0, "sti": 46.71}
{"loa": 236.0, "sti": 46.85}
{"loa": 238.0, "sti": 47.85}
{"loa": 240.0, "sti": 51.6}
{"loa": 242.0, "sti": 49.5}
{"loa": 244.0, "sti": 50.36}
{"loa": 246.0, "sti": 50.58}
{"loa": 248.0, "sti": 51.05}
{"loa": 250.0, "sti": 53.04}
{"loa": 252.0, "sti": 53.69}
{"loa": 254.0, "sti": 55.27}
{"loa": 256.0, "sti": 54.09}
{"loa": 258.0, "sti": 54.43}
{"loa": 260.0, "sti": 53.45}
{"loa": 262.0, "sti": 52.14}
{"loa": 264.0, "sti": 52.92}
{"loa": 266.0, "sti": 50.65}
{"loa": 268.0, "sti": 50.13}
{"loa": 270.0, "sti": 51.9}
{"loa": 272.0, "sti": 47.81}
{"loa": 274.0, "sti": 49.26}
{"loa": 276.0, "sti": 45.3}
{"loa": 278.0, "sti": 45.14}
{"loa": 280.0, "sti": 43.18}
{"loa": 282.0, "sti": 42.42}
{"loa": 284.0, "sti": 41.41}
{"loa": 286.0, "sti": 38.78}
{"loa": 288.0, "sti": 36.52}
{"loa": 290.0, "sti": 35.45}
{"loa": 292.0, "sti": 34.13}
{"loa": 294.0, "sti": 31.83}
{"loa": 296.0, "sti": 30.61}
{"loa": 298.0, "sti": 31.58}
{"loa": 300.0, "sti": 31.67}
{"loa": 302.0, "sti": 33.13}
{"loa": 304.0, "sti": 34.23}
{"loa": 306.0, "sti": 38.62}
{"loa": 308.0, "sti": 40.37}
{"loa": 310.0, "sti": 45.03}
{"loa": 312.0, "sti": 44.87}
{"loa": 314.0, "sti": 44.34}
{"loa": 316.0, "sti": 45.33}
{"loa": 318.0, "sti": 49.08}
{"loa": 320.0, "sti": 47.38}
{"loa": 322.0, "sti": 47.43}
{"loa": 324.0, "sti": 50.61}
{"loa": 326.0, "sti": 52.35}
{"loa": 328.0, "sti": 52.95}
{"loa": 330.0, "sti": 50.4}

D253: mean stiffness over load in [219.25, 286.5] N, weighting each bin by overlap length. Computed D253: 49.2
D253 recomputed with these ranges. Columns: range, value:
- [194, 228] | 45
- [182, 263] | 44.6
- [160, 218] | 41.3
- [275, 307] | 37.1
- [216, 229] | 48.4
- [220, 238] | 48.1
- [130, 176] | 57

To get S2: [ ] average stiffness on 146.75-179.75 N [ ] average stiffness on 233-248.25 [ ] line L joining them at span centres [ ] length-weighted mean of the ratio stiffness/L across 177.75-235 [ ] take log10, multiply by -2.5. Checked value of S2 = 0.246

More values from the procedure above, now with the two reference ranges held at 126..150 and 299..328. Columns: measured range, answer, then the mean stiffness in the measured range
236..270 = -0.051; 51.8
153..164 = 0.035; 56.8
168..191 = 0.498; 35.9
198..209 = 0.269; 42.4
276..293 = 0.162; 40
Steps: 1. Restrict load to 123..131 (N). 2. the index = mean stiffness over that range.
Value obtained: 59.5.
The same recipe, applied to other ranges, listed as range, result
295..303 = 31.7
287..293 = 35.4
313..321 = 46.5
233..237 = 46.8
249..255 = 54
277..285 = 43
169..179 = 45.5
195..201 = 35.6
